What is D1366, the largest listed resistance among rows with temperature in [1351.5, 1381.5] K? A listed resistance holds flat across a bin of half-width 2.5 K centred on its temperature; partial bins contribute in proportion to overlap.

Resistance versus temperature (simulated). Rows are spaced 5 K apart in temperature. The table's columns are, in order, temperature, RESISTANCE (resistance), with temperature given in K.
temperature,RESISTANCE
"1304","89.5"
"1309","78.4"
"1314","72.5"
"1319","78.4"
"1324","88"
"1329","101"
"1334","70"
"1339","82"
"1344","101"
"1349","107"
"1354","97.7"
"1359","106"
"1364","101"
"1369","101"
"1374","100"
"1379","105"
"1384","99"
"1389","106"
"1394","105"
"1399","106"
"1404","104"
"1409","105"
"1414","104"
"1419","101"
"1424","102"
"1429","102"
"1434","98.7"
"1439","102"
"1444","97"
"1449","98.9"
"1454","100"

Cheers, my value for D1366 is 106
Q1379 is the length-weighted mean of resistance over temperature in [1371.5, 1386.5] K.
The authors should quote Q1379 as 101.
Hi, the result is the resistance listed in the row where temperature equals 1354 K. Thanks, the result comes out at 97.7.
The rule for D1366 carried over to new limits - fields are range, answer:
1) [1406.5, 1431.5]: 105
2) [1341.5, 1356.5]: 107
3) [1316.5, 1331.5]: 101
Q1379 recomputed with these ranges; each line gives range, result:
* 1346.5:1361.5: 104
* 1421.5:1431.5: 102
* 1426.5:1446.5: 99.9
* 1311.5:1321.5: 75.5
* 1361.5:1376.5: 101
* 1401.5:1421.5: 104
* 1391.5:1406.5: 105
